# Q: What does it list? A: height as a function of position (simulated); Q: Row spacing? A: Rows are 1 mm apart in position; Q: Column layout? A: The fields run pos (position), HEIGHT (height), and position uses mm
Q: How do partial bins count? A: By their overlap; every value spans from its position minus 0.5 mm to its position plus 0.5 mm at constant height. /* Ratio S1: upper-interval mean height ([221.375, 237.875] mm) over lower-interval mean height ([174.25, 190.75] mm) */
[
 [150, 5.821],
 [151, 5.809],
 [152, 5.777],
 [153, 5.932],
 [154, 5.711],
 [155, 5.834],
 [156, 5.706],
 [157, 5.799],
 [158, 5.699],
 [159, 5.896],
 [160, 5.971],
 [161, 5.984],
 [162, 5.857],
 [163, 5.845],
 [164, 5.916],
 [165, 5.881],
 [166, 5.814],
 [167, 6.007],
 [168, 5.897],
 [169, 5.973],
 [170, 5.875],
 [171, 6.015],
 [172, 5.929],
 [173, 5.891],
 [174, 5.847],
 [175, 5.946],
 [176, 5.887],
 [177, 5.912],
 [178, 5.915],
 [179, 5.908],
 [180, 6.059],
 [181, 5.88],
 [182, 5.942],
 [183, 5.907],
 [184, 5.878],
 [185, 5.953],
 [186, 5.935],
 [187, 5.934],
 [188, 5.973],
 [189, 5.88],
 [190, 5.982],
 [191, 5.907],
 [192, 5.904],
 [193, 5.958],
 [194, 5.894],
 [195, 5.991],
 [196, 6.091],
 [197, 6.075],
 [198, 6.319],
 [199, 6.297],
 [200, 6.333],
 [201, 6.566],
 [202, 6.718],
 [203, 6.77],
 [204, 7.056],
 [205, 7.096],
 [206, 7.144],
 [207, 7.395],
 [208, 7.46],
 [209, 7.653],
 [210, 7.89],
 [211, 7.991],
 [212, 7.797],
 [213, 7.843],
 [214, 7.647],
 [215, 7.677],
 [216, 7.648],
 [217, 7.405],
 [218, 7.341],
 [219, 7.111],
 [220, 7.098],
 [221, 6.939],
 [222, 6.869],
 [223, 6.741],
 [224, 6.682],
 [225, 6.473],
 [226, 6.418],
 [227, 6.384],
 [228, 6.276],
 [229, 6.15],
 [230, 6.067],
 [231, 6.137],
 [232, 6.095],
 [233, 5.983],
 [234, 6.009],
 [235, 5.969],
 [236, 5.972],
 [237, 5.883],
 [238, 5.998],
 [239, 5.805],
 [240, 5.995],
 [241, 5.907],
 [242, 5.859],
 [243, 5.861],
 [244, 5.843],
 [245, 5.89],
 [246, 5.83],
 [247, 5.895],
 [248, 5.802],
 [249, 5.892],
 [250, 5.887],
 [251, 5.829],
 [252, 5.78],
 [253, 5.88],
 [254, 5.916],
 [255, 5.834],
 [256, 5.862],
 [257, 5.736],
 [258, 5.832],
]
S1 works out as 1.06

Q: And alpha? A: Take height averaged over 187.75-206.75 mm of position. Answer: 6.33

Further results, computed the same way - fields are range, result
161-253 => 6.31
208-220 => 7.61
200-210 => 7.1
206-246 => 6.67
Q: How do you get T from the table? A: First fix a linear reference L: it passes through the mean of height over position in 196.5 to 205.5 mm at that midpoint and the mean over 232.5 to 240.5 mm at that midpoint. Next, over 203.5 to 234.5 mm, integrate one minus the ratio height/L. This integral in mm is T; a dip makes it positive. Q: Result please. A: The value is -3.5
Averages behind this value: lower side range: 6.58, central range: 6.98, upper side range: 5.95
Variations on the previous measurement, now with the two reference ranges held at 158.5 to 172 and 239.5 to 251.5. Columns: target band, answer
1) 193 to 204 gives -0.8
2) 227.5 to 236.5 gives -0.3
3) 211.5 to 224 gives -3.0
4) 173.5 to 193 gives -0.1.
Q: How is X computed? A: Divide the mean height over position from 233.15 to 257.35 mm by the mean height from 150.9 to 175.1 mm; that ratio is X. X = 1.00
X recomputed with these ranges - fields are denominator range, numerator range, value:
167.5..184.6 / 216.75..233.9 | 1.11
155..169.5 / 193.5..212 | 1.17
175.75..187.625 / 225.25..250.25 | 1.01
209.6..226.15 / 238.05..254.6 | 0.81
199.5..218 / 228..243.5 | 0.82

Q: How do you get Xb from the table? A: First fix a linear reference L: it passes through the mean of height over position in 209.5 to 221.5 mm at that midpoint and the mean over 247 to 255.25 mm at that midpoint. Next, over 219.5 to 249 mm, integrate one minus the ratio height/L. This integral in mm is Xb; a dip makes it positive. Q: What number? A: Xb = 2.1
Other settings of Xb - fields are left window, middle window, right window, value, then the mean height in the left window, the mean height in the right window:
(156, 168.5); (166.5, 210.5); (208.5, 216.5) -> 3.9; 5.87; 7.77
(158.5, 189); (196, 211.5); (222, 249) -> -2.5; 5.92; 6.09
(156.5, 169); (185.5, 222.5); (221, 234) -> -3.6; 5.88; 6.37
